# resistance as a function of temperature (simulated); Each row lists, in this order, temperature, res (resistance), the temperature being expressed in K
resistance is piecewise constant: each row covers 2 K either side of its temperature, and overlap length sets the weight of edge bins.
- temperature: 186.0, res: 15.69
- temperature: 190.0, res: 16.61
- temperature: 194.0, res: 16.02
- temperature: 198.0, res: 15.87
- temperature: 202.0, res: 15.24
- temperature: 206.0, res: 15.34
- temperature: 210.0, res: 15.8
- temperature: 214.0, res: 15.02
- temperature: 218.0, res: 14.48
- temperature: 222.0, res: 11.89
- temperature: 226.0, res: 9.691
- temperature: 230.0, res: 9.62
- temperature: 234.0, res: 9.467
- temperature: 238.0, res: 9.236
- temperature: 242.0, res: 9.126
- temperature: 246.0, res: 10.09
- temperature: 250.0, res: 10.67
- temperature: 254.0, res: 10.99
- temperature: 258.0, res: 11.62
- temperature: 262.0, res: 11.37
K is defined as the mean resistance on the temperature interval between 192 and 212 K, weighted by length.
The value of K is 15.7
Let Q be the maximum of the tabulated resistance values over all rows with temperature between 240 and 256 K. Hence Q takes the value 10.99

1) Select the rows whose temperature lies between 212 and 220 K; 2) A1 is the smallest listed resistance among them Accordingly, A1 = 14.48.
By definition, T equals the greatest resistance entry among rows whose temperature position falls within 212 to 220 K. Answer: 15.02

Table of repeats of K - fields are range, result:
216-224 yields 13.2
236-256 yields 10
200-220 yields 15.2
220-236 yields 10.2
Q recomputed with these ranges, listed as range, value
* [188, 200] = 16.61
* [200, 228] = 15.8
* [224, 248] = 10.09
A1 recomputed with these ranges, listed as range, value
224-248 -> 9.126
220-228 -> 9.691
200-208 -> 15.24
